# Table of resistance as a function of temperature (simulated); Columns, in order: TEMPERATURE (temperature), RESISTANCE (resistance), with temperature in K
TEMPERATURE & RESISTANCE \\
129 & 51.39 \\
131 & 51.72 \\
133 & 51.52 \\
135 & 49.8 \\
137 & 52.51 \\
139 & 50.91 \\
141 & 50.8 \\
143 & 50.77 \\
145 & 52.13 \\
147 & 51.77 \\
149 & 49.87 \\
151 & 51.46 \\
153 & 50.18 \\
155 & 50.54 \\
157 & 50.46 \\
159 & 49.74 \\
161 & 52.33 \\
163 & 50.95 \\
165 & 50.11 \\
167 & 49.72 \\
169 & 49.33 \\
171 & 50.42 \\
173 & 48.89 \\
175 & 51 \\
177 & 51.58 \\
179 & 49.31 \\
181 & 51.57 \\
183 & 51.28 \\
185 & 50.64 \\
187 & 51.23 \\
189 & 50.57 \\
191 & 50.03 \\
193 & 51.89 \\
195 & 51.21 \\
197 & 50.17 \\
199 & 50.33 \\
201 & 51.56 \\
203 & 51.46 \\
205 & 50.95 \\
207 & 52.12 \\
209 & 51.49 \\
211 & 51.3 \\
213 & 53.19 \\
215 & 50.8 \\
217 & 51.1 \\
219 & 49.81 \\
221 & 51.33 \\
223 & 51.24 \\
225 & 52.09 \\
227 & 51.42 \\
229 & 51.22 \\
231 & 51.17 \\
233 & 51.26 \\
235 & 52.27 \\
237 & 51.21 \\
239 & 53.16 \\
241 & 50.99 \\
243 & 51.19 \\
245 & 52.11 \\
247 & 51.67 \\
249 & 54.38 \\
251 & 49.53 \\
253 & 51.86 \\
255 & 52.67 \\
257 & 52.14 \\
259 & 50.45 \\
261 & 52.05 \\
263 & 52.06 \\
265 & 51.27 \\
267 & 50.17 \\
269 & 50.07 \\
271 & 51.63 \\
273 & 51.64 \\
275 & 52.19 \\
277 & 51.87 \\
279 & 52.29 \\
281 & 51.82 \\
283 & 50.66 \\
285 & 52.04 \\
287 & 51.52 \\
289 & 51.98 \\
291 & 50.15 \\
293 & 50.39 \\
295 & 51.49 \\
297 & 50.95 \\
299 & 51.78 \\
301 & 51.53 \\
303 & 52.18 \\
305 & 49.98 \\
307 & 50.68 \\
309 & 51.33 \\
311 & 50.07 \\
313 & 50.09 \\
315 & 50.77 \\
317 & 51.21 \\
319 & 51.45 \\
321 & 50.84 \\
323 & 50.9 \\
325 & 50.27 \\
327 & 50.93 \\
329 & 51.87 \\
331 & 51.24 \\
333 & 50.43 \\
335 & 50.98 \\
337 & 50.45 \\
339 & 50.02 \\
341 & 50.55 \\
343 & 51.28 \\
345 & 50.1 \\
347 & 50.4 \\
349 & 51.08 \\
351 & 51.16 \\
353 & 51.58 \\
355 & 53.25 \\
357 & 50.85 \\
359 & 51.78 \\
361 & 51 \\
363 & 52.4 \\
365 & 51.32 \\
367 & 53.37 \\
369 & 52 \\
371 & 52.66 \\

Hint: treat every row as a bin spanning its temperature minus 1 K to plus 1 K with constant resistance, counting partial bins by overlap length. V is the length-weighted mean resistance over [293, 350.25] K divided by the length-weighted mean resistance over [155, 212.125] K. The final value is 1.00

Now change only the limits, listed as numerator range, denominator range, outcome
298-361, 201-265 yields 0.99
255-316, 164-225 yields 1.01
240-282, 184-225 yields 1.01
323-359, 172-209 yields 1.00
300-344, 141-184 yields 1.00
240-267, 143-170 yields 1.02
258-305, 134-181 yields 1.01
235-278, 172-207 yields 1.02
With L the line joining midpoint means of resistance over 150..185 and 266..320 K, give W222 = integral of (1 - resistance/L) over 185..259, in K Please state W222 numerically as -0.9 K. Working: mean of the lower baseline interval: 50.5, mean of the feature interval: 51.4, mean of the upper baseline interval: 51.2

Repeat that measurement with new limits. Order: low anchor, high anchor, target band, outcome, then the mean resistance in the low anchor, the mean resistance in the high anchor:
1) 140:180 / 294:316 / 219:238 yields -0.23 K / 50.6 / 51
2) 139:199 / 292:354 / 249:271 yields -0.25 K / 50.7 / 50.9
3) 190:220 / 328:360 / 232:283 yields -0.53 K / 51.2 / 51.1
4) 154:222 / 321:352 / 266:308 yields -0.40 K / 50.8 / 50.8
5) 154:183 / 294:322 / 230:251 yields -0.45 K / 50.5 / 51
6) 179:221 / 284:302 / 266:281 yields -0.05 K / 51.1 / 51.3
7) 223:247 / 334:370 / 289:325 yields 0.34 K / 51.6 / 51.3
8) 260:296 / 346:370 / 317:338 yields 0.26 K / 51.4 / 51.7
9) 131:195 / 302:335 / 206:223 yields -0.19 K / 50.8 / 50.9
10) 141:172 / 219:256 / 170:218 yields 0.11 K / 50.7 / 51.7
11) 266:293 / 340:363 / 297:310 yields 0.02 K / 51.3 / 51.2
